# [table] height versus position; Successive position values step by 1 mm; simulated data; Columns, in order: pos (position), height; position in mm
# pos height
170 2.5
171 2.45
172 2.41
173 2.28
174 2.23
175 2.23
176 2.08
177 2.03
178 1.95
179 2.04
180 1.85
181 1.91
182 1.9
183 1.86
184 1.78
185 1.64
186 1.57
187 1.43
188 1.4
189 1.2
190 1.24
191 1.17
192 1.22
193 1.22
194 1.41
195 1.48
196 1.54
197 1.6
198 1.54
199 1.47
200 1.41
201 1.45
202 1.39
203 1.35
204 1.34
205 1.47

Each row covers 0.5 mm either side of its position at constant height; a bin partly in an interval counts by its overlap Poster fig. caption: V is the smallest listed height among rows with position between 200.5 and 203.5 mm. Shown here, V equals 1.35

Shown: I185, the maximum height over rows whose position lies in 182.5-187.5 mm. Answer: 1.86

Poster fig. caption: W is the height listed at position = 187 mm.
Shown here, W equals 1.43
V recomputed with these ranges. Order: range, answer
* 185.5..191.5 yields 1.17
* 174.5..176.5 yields 2.08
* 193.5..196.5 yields 1.41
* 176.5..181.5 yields 1.85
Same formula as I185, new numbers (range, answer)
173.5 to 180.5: 2.23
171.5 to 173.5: 2.41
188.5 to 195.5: 1.48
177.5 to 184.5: 2.04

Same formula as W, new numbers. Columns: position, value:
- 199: 1.47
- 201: 1.45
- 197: 1.6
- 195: 1.48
